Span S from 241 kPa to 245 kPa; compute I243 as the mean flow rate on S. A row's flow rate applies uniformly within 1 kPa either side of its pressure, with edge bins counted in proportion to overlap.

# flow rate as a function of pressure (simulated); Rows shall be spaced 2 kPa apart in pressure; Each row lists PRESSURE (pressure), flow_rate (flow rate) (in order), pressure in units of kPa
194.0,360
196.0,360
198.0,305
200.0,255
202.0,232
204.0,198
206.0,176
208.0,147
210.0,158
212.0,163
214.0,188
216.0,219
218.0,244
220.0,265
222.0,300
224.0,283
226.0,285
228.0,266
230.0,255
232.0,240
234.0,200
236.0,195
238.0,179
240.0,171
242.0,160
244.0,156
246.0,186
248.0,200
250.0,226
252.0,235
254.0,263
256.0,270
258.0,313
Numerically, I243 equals 158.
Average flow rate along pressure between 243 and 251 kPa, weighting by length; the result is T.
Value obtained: 192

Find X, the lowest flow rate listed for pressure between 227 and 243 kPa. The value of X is 160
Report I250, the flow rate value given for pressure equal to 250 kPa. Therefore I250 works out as 226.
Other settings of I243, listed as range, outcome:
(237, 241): 175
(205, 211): 160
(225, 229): 276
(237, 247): 170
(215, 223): 257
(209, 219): 194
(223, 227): 284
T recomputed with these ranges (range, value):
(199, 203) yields 244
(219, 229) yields 280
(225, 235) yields 249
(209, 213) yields 160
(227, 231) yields 260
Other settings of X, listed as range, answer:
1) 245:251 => 186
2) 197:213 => 147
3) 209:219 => 158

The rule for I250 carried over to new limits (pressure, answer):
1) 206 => 176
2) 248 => 200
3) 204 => 198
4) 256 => 270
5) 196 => 360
